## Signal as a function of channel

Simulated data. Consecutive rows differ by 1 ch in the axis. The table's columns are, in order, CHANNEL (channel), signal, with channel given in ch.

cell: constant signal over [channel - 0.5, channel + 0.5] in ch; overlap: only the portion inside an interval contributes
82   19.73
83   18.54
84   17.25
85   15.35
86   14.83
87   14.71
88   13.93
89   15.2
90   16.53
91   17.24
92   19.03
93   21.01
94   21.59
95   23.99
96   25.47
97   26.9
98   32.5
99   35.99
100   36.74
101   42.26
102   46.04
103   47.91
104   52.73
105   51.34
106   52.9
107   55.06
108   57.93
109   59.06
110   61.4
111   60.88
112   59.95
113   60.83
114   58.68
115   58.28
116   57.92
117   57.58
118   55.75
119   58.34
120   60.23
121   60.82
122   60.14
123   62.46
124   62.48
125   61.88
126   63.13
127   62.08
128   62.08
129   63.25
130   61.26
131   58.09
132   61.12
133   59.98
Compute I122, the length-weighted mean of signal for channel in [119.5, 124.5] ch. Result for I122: 61.2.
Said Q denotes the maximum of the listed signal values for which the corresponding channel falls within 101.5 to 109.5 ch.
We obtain 59.06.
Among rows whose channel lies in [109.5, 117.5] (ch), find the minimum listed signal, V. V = 57.58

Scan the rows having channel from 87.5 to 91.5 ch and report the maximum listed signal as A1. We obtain 17.24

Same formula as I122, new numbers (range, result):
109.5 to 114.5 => 60.3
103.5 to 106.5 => 52.3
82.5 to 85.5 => 17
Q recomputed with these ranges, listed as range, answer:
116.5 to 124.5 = 62.48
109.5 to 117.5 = 61.4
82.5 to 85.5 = 18.54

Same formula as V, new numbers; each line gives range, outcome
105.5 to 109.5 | 52.9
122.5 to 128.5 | 61.88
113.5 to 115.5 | 58.28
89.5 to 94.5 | 16.53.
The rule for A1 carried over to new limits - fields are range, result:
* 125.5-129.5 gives 63.25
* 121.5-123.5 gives 62.46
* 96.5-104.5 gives 52.73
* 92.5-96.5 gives 25.47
